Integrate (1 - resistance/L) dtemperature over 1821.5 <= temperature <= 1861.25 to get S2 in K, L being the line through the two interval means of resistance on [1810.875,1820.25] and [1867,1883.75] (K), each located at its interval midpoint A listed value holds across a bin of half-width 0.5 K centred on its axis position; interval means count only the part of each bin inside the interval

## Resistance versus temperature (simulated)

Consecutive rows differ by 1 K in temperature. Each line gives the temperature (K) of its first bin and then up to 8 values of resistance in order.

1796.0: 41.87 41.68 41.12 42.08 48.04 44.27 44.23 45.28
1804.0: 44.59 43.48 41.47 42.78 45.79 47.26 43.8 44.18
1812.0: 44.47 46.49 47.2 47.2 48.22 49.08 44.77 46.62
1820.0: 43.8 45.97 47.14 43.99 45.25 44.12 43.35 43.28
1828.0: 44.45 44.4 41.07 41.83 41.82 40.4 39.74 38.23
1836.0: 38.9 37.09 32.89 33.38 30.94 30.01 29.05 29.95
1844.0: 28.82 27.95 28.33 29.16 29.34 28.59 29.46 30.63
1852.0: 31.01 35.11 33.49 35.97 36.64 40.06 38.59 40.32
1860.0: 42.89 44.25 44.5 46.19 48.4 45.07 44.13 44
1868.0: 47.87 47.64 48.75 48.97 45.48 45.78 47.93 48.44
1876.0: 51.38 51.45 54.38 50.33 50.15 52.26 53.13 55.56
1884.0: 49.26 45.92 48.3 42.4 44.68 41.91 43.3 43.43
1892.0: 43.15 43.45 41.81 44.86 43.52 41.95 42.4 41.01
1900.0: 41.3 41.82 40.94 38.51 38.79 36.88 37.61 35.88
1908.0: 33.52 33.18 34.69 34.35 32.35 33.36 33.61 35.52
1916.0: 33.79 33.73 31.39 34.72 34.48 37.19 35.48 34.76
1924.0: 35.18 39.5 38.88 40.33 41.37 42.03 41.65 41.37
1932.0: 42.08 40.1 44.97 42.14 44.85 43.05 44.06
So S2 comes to 9.2 K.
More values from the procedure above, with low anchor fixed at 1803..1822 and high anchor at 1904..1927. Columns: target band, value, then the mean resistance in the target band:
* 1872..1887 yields -4.3 K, 49.9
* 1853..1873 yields -1.4 K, 43.2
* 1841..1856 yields 4.0 K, 30.7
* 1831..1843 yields 2.0 K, 35.7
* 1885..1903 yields -2.7 K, 42.9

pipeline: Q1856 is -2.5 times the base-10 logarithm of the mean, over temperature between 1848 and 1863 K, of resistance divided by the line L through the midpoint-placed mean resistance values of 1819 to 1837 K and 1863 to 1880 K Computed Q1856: 0.253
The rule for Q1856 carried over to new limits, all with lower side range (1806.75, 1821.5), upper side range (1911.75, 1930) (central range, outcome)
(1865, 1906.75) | -0.15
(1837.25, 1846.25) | 0.39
